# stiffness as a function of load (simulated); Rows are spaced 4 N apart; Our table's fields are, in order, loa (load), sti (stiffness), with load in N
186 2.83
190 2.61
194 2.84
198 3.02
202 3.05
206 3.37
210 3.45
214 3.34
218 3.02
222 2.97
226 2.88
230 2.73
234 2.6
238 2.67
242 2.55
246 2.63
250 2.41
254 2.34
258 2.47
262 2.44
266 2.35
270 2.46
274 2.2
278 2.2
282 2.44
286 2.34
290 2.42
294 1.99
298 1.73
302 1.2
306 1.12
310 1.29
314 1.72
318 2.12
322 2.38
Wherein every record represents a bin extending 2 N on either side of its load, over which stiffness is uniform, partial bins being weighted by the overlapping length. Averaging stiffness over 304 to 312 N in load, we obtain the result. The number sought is 1.21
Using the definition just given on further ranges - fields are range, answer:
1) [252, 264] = 2.42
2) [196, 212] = 3.22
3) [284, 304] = 1.94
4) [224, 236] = 2.74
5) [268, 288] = 2.33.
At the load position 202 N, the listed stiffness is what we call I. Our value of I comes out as 3.05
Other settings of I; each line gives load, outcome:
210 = 3.45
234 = 2.6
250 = 2.41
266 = 2.35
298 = 1.73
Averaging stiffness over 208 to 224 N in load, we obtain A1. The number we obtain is 3.2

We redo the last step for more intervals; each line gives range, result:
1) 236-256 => 2.52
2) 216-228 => 2.96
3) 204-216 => 3.39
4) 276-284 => 2.32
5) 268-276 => 2.33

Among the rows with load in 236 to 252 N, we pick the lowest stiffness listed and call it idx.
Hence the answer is 2.41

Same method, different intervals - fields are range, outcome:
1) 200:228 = 2.88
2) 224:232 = 2.73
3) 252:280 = 2.2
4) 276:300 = 1.73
